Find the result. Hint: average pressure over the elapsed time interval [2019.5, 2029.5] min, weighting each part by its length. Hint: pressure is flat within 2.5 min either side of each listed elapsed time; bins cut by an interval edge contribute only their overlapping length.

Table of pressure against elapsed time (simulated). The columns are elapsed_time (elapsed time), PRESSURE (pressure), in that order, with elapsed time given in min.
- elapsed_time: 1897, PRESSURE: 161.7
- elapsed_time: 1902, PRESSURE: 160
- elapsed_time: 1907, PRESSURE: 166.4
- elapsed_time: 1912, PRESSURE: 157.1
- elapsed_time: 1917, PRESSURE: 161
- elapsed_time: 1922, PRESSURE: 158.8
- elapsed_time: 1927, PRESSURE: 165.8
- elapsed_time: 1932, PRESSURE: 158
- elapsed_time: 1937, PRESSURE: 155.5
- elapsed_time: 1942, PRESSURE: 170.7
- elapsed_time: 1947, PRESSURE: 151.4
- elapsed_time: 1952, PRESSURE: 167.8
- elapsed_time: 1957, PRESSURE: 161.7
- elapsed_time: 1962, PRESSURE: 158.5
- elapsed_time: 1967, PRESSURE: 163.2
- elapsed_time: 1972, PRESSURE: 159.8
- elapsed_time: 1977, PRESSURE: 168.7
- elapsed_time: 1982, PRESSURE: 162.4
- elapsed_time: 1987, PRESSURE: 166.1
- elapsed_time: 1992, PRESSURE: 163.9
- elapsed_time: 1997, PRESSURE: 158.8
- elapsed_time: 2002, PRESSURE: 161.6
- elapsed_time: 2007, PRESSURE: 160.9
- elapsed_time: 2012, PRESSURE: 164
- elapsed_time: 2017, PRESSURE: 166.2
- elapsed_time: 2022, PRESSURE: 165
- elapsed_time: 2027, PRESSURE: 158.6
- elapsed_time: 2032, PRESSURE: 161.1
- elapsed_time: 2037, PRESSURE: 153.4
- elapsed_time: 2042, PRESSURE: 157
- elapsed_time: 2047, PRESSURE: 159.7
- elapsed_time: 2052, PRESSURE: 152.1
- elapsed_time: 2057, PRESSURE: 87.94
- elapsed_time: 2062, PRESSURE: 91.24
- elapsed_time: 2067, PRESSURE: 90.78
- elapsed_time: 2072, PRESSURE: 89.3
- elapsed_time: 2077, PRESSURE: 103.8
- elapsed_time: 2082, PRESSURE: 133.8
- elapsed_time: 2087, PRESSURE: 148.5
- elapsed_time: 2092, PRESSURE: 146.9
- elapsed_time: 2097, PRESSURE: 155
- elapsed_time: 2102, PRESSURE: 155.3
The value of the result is 162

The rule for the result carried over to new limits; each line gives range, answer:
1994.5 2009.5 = 160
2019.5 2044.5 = 159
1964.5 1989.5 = 164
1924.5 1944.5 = 162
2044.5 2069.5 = 116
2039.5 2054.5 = 156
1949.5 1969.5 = 163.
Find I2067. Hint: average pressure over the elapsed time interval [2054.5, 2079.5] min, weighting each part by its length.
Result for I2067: 92.6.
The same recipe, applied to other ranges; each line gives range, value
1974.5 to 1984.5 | 166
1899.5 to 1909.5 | 163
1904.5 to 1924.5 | 161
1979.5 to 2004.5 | 163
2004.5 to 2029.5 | 163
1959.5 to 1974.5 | 160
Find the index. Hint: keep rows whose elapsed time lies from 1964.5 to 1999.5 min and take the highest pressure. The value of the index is 168.7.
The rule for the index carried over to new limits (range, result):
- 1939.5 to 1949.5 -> 170.7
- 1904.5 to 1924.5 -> 166.4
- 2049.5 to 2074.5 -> 152.1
